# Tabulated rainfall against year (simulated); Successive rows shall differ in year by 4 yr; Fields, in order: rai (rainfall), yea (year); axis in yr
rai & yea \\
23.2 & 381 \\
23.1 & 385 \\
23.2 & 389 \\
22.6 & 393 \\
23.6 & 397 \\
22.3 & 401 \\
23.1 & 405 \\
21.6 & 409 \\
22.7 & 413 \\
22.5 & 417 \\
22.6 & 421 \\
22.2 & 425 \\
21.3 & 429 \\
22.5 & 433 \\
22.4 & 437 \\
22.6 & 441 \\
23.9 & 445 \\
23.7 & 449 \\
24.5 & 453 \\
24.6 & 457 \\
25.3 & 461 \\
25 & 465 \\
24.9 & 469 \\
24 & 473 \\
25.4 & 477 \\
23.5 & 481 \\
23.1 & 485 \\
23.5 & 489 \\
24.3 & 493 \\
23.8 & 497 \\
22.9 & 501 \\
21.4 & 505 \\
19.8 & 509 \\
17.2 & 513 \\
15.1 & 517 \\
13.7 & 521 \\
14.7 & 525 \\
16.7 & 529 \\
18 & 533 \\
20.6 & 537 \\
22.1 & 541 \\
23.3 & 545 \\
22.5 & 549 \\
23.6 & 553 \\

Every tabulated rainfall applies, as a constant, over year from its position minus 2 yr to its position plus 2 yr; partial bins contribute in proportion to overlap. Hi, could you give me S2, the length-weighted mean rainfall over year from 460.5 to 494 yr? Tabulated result 24.3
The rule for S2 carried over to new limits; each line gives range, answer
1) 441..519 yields 22.9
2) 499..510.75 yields 21.4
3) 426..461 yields 23.3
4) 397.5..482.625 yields 23.4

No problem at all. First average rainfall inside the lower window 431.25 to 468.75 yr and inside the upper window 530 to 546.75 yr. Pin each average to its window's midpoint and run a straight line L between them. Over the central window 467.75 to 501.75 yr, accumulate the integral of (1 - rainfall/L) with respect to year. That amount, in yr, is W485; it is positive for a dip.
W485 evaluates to -2.0 yr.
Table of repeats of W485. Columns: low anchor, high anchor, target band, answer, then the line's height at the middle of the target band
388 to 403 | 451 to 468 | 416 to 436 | 1.4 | 23.8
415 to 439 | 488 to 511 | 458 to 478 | -2.2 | 22.4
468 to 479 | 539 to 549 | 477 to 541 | 9.8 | 23.7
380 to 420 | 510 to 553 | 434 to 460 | -2.9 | 21.3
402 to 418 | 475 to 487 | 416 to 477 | -0.7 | 23.3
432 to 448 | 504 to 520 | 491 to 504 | -3.2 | 18.9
